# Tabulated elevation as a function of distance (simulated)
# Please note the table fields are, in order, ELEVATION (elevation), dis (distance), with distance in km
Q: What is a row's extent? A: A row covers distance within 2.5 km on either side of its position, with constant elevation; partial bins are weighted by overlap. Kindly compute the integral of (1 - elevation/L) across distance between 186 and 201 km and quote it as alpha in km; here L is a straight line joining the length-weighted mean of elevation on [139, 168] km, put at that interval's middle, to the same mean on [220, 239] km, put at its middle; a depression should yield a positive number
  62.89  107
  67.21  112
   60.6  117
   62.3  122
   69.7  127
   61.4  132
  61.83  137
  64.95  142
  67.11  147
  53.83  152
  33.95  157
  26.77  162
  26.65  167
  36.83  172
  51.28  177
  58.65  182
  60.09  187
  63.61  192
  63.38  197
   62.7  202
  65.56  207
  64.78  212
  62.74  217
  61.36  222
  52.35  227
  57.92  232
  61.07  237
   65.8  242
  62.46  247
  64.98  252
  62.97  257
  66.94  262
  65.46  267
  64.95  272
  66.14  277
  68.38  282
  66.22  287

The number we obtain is -2.8 km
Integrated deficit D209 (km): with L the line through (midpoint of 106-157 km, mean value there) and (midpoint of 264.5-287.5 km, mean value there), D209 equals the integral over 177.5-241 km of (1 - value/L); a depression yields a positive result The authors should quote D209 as 3.14 km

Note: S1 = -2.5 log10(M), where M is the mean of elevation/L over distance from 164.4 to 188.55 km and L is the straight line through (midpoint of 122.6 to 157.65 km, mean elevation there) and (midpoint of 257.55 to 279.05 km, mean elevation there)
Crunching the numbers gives 0.32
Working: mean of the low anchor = 60.5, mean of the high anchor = 65.6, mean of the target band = 46.1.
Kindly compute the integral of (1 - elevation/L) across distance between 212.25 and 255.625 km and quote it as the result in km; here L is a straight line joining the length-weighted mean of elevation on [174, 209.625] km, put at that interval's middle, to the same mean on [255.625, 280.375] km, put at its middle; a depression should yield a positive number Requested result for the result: 1.3 km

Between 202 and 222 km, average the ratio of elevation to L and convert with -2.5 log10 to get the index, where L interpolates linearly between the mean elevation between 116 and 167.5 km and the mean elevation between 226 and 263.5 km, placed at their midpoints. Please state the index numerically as -0.073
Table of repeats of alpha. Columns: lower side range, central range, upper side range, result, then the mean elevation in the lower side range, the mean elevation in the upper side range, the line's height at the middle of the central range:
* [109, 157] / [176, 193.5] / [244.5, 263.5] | 1.1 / 61.7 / 64.2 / 62.8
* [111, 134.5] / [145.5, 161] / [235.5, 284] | 3.9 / 64.1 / 65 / 64.3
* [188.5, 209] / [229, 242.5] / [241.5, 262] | 0.7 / 63.6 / 64.2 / 64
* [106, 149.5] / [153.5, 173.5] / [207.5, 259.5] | 9.9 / 64.3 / 61.8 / 63.4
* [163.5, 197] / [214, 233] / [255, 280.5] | -0.4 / 49.9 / 65.5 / 57.6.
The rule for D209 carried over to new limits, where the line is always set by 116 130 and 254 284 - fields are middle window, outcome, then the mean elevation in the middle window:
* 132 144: 0.3 km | 62.9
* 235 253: 0.6 km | 63.5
